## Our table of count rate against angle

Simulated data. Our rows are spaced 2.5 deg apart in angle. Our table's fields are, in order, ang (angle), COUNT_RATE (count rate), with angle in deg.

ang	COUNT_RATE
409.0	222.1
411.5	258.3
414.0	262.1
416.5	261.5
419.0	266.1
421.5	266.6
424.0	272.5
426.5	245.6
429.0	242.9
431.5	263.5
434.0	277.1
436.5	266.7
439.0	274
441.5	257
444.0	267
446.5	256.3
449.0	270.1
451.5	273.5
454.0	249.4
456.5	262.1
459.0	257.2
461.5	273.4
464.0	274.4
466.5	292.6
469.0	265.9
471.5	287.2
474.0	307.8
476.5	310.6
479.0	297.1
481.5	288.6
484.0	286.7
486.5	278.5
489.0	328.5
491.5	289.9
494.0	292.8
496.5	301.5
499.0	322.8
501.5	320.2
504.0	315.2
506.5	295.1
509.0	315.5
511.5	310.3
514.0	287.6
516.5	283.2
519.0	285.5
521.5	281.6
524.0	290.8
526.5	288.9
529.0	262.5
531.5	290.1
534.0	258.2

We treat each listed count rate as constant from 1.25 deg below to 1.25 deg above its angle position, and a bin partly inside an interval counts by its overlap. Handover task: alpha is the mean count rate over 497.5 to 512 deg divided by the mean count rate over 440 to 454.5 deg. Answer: 1.2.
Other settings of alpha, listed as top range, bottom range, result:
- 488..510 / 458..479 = 1.08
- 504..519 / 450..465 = 1.13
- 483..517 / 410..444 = 1.15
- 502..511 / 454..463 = 1.18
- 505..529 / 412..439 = 1.11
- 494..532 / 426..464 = 1.13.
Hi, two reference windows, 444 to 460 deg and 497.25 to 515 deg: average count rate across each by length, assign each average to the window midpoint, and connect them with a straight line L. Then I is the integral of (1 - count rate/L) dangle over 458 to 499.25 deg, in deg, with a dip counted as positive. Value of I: -0.8 deg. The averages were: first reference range 262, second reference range 310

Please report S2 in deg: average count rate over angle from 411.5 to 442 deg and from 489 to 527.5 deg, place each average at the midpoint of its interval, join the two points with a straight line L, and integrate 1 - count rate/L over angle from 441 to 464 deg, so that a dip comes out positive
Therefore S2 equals 0.91 deg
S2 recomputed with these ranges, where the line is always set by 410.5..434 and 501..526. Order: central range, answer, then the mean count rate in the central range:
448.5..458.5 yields 0.4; 263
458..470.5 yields 0.2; 273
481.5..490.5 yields -0.3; 296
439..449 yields 0.2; 263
